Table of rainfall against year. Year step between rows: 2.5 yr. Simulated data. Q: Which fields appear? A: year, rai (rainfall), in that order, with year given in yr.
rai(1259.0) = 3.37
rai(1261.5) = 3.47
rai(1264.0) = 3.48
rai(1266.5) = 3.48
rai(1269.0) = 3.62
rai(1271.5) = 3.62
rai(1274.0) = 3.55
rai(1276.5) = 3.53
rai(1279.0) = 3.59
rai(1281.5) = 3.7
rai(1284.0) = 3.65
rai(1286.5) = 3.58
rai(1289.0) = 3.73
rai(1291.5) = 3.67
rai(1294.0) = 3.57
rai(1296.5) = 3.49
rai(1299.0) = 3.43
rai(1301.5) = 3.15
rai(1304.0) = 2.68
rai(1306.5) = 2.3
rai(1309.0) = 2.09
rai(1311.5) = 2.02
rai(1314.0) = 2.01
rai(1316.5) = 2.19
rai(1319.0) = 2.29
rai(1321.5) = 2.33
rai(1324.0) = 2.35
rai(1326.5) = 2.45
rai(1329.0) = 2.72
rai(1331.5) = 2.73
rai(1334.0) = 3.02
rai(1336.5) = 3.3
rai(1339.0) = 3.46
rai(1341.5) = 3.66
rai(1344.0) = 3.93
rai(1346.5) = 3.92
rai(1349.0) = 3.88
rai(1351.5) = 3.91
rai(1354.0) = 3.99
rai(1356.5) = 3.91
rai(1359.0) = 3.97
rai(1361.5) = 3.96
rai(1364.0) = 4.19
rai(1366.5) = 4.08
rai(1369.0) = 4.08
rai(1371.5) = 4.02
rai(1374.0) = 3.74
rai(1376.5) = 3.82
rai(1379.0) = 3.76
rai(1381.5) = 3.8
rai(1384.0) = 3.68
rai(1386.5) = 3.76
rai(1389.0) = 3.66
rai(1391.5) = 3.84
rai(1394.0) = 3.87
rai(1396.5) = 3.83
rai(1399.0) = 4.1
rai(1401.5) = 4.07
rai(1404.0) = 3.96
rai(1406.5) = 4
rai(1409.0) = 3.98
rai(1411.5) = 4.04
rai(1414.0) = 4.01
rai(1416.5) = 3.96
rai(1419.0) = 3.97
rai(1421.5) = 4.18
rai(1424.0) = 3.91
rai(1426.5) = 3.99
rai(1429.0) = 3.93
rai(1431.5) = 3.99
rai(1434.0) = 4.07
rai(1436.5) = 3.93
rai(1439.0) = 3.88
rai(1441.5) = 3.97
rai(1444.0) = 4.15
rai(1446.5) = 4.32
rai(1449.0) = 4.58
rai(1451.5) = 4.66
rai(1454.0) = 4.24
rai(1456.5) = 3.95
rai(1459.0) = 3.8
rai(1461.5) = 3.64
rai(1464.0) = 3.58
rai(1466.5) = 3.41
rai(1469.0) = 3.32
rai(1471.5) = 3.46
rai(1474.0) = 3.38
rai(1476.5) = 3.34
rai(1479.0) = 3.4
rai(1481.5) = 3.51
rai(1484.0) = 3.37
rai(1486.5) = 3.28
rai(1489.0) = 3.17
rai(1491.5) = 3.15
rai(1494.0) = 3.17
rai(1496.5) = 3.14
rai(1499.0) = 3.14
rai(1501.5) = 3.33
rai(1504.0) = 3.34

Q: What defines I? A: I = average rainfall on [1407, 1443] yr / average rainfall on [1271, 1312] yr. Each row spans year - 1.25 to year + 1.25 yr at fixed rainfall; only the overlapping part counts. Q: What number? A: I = 1.22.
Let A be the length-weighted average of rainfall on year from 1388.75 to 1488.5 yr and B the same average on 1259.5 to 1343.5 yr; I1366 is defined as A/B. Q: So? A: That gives 1.2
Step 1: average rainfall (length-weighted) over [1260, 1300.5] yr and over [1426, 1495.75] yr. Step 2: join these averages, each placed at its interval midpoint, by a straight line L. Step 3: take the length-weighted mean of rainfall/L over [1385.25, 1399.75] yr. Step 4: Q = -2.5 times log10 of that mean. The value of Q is -0.048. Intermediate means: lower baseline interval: 3.57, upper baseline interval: 3.73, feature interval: 3.83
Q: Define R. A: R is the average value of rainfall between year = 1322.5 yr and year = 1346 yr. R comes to 3.09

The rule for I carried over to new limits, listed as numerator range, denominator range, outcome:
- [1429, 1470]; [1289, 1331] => 1.47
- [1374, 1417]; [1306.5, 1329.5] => 1.72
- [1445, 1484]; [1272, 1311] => 1.14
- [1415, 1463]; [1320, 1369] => 1.17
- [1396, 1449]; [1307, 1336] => 1.68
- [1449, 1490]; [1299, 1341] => 1.39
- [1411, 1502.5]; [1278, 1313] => 1.18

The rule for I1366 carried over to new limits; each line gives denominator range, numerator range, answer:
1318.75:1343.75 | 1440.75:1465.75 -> 1.41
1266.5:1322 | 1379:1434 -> 1.27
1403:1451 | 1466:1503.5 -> 0.81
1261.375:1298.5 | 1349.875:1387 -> 1.09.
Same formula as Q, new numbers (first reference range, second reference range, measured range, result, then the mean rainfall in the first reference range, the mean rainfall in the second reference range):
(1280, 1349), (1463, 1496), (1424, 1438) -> -0.218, 3.03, 3.34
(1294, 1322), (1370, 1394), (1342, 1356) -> -0.198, 2.6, 3.79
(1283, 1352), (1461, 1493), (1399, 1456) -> -0.239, 3.04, 3.38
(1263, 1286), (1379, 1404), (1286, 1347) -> 0.241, 3.58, 3.85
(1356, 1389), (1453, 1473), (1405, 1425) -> -0.061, 3.9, 3.66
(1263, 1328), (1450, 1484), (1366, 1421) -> -0.151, 3.06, 3.66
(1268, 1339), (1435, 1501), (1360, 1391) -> -0.178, 3.02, 3.65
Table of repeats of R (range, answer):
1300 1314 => 2.43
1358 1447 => 3.95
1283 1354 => 3.07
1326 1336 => 2.79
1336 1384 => 3.87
